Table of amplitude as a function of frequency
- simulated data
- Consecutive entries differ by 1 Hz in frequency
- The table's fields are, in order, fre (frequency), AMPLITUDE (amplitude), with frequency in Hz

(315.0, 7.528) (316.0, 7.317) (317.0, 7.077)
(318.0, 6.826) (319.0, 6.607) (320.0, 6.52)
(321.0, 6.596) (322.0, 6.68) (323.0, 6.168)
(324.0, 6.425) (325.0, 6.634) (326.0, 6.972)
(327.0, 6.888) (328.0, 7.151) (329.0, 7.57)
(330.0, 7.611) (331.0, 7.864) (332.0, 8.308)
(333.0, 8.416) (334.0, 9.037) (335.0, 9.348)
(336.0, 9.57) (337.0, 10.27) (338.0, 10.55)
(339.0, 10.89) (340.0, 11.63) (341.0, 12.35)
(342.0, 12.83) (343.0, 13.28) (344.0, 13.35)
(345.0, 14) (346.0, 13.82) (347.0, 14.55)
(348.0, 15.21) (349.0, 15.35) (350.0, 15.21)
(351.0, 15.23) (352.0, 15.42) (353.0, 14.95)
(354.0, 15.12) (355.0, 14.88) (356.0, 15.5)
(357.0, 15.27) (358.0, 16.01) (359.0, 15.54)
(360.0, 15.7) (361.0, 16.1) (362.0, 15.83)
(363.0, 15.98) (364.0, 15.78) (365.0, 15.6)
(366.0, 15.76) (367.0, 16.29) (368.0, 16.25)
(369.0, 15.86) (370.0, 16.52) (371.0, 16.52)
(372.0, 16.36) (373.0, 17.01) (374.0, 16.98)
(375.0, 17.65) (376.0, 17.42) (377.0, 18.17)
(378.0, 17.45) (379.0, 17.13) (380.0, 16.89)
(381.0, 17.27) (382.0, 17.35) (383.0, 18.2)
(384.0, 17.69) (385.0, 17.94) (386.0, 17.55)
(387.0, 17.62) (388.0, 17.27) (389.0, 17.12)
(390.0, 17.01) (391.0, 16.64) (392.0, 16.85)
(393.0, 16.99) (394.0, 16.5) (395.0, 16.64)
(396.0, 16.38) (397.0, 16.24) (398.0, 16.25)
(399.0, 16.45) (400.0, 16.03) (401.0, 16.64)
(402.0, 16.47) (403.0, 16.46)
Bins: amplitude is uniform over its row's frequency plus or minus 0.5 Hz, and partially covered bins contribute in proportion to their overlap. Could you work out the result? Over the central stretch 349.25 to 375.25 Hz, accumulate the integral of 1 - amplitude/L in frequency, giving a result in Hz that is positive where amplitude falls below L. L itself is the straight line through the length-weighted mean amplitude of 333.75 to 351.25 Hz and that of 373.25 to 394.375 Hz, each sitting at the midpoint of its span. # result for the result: -1.8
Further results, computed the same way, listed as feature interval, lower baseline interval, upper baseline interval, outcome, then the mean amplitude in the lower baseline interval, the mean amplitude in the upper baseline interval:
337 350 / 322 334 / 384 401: -4.7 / 7.32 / 16.9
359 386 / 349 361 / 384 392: -0.6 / 15.4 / 17.3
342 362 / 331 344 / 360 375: -2.5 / 10.5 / 16.2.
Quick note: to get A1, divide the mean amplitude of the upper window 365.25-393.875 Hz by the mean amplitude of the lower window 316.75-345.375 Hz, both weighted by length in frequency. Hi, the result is 1.9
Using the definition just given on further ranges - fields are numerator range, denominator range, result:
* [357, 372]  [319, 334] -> 2.23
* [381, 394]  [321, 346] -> 1.85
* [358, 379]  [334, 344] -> 1.47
